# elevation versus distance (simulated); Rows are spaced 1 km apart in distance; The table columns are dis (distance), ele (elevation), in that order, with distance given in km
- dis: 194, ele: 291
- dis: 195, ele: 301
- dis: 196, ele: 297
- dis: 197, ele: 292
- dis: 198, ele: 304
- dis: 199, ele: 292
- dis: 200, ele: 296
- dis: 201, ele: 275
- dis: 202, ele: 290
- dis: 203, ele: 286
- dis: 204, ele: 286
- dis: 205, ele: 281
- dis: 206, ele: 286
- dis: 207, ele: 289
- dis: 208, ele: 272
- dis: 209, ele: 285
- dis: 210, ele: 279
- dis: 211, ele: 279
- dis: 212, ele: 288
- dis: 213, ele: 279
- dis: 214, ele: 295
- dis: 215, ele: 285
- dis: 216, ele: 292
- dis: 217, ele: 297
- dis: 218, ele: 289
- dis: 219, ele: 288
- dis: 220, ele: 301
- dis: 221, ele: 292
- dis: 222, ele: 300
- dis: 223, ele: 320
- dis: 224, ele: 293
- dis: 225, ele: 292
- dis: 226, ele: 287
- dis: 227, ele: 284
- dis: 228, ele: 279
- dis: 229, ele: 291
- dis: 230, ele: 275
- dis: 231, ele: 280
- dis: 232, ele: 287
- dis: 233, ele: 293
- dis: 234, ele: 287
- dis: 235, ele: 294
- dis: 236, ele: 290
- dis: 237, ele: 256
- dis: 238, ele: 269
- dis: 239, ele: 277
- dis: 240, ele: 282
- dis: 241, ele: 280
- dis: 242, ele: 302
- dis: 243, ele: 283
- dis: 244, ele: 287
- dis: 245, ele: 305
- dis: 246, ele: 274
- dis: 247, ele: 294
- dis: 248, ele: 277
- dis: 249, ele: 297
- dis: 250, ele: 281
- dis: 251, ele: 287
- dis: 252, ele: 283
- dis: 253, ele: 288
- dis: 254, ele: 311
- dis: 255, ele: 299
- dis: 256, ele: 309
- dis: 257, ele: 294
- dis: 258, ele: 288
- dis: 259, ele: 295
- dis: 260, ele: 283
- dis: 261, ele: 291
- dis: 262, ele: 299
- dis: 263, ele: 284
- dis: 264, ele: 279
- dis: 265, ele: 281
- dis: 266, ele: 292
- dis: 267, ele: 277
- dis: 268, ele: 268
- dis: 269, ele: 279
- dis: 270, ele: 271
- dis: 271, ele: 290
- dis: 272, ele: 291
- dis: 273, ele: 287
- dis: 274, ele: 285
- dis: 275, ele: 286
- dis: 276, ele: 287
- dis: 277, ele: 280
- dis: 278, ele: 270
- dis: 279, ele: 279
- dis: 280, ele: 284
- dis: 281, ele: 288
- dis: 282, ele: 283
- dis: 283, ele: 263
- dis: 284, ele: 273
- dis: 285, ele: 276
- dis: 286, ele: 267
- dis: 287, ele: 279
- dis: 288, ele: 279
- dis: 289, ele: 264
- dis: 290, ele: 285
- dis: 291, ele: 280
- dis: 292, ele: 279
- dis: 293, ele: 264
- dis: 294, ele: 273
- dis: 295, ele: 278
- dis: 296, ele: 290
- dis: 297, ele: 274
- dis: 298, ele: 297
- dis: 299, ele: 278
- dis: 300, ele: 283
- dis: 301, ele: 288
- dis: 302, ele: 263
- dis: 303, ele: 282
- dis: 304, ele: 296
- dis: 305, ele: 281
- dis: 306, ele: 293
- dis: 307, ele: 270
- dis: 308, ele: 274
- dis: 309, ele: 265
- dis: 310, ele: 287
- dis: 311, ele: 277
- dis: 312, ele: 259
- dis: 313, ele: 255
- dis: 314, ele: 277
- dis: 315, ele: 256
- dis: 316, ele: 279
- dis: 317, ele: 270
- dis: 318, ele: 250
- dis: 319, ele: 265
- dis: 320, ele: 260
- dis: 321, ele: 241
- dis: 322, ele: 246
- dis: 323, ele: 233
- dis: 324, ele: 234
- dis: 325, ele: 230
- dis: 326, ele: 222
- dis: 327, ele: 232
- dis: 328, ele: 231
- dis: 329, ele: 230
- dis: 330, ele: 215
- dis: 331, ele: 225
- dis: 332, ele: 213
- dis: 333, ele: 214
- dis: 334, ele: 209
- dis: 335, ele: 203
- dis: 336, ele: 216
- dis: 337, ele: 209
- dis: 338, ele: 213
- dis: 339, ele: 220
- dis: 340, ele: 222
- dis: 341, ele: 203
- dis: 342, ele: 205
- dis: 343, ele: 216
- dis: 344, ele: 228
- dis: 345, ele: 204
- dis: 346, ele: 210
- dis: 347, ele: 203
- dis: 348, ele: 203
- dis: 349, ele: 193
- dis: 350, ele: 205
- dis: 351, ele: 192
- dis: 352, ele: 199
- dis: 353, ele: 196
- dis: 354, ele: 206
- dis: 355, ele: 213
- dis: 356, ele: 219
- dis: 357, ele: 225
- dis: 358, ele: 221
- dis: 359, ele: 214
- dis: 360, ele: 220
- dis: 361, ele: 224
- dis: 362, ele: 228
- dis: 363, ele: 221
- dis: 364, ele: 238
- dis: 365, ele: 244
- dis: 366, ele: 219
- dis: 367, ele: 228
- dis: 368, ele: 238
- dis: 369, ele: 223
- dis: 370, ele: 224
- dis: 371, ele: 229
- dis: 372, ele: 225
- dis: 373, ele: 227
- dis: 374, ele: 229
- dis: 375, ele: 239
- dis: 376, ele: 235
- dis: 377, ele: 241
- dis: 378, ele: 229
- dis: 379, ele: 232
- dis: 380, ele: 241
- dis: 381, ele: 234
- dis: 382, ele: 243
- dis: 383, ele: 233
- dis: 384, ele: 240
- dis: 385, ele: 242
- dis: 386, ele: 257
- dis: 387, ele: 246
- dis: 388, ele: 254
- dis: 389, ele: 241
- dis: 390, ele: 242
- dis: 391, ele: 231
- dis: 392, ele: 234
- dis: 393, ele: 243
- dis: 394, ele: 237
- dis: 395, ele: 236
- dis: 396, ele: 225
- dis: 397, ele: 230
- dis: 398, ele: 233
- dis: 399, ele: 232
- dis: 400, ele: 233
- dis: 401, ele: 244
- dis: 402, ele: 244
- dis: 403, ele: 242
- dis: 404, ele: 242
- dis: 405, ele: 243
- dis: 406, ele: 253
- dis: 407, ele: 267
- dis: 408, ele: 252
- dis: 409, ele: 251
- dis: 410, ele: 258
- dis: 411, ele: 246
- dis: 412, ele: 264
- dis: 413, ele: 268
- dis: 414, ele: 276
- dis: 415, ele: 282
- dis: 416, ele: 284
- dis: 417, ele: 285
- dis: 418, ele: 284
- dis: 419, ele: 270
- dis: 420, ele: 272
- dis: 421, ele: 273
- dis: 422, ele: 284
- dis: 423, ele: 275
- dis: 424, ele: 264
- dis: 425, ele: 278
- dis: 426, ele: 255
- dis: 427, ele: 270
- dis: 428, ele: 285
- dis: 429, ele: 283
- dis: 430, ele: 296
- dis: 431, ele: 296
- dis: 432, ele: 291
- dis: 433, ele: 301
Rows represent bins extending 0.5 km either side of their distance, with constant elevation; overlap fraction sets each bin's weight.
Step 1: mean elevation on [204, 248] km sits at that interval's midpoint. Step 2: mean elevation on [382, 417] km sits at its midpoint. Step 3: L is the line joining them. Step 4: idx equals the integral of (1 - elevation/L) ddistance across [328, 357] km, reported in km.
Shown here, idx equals 5.5 km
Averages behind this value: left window 287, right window 248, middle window 211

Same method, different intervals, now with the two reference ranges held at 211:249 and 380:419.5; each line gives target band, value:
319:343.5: 3.8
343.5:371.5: 4.5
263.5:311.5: -0.9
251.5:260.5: -0.4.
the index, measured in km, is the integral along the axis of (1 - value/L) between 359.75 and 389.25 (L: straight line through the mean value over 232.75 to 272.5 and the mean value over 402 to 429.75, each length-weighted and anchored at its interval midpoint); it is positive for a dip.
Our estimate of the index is 4.1 km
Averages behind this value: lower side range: 287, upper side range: 267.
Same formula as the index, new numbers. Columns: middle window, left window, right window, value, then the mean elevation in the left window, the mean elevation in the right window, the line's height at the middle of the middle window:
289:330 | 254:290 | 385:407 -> 0.8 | 283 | 241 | 270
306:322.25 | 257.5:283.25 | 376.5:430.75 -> 0.5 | 283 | 254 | 274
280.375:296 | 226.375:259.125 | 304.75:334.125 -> -0.6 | 287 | 250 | 265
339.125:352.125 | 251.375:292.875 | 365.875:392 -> 2.3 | 283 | 236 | 251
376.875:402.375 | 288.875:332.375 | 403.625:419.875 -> 2.5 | 262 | 264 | 264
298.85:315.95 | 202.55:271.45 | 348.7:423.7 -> -0.7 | 287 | 239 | 265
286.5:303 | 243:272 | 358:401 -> -0.4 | 288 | 234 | 271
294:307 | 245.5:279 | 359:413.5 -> -0.5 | 286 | 238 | 272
